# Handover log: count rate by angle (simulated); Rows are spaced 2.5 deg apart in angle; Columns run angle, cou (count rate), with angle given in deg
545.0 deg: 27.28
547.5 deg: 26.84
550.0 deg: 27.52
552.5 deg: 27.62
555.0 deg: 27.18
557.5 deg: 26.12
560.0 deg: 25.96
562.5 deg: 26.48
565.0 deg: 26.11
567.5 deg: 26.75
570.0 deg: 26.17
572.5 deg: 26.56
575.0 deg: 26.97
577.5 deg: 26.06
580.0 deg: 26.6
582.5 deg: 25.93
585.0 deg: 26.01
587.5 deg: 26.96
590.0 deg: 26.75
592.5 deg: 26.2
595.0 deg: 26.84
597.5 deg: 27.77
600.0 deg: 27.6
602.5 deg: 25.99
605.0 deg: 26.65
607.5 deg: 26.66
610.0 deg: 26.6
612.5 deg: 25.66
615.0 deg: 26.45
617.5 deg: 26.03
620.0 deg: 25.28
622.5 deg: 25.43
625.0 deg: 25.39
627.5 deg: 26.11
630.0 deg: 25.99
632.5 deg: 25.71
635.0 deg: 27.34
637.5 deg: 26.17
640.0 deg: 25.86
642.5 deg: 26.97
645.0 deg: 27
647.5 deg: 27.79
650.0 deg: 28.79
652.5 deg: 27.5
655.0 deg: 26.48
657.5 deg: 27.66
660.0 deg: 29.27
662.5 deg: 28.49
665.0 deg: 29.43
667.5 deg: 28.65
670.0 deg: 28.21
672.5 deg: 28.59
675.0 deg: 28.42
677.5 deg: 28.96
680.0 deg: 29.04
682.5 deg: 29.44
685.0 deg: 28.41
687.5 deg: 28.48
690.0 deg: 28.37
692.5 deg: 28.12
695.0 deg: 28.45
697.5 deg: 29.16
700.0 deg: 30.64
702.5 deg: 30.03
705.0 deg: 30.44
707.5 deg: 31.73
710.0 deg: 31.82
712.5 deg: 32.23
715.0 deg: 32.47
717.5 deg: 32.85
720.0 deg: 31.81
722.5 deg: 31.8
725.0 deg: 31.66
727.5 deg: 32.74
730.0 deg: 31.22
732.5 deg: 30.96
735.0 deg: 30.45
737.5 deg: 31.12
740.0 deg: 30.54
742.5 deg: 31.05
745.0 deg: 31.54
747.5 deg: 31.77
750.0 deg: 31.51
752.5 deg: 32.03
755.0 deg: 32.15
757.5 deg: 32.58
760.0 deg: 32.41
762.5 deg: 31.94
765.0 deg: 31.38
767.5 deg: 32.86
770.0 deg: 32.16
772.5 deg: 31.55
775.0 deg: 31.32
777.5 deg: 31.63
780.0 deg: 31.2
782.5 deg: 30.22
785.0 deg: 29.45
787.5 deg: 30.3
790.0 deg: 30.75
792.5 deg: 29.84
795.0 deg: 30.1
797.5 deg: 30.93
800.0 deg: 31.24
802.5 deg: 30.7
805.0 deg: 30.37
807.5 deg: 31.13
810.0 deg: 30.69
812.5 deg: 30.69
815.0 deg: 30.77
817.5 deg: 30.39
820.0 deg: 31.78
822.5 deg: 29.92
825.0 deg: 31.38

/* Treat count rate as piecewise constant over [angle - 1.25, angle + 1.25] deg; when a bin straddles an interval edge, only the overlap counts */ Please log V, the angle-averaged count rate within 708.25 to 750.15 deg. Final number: 31.6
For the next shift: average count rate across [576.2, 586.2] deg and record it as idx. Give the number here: 26.2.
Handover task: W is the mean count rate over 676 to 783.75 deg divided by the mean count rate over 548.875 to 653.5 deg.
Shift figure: 1.17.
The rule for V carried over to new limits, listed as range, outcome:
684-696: 28.4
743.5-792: 31.5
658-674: 28.7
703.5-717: 31.8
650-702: 28.6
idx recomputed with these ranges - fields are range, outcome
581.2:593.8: 26.4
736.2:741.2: 30.8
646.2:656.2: 27.6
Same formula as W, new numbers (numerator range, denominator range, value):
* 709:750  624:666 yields 1.16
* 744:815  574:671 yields 1.16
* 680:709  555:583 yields 1.11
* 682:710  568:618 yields 1.11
